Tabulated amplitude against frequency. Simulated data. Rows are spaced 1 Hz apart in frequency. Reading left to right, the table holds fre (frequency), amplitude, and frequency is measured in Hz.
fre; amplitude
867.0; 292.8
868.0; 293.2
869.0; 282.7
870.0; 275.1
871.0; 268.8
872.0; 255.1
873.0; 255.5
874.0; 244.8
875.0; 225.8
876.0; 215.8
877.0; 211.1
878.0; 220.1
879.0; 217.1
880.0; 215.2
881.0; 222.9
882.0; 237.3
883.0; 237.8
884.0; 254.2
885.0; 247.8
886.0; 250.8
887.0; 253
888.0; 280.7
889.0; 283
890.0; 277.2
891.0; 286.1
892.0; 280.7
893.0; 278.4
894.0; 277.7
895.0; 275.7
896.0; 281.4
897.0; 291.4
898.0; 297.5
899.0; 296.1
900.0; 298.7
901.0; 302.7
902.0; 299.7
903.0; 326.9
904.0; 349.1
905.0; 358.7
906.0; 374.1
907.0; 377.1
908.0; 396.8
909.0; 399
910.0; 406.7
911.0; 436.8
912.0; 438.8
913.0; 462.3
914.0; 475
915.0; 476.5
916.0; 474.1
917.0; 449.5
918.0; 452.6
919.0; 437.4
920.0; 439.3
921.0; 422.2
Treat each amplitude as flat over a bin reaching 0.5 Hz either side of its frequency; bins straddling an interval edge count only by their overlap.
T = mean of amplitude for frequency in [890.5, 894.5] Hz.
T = 281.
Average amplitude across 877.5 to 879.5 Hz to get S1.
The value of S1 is 219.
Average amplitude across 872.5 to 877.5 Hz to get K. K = 231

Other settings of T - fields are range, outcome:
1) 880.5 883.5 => 233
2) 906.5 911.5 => 403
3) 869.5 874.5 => 260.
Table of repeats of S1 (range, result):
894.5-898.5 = 286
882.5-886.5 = 248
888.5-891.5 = 282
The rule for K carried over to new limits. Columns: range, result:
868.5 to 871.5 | 276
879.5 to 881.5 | 219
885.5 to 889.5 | 267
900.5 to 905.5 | 327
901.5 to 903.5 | 313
